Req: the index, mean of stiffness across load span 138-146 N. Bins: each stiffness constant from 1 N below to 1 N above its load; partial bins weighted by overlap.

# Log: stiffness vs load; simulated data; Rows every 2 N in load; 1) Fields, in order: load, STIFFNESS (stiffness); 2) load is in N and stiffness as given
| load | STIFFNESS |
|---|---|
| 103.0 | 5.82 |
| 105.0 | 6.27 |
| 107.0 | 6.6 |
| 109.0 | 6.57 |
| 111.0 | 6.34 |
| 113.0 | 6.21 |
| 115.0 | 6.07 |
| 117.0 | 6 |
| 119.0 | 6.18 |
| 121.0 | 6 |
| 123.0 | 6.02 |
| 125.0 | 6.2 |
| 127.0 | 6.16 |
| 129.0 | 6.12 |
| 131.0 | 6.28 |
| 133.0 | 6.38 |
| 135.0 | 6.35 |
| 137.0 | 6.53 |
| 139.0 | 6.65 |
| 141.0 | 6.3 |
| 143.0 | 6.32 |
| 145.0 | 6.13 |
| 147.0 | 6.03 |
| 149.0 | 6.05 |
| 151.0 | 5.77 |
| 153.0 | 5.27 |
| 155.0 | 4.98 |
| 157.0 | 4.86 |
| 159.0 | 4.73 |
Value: 6.35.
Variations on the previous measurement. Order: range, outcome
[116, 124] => 6.05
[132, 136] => 6.37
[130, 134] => 6.33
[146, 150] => 6.04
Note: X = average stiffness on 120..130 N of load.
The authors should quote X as 6.1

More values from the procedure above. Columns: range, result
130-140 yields 6.44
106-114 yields 6.43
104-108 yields 6.43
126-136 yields 6.26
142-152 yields 6.06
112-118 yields 6.09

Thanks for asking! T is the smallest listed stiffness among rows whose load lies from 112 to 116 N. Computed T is 6.07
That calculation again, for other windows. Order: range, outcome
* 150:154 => 5.27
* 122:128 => 6.02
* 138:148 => 6.03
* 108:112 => 6.34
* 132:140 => 6.35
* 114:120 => 6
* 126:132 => 6.12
